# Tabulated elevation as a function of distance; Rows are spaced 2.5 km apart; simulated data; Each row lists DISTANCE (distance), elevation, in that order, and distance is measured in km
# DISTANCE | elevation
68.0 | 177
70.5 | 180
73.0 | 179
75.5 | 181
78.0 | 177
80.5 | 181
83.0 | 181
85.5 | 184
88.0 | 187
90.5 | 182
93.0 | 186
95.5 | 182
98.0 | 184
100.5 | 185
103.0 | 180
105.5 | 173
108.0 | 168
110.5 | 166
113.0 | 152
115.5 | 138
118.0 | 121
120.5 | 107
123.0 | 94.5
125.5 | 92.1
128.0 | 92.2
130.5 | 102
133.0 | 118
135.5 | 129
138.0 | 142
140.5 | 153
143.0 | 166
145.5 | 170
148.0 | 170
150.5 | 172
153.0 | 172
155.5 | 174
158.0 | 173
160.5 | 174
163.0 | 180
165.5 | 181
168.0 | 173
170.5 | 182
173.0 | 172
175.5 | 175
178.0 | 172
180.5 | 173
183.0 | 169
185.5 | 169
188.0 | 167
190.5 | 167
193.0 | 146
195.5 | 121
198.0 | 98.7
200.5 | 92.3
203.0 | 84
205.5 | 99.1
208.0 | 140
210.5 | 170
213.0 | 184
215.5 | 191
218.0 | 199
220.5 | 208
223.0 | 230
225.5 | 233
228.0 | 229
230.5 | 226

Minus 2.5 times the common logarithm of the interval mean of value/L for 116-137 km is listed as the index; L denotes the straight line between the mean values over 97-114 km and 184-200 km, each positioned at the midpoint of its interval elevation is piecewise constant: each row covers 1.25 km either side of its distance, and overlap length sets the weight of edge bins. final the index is 0.457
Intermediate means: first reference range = 173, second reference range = 143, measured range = 108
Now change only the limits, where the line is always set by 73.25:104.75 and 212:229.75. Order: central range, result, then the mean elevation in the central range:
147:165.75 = 0.134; 174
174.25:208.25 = 0.403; 141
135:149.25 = 0.234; 156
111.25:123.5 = 0.437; 126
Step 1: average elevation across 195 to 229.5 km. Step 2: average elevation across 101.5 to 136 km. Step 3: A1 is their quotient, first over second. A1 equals 1.2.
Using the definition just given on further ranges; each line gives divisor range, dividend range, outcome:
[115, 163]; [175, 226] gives 1.13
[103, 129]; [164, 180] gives 1.32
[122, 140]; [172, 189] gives 1.53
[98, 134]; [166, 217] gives 1.12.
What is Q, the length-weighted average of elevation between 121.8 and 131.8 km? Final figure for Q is 95.3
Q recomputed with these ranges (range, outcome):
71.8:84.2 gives 180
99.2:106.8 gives 179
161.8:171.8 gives 179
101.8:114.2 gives 168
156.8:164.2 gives 176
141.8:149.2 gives 169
